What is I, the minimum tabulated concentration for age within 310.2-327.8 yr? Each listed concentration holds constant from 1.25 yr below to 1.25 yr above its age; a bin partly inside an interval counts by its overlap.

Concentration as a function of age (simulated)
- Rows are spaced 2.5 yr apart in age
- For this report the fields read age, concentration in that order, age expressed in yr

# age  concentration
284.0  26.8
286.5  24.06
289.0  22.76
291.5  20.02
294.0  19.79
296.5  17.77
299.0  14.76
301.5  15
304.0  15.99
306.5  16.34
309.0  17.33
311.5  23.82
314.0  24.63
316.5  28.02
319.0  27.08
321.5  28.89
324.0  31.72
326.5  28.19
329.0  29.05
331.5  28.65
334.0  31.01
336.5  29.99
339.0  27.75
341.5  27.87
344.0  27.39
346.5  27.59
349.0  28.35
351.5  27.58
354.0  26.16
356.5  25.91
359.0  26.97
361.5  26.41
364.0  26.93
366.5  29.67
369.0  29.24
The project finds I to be 23.82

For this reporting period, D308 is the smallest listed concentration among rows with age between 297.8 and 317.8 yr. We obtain 14.76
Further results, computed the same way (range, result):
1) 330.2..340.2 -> 27.75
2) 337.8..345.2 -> 27.39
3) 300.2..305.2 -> 15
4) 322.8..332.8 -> 28.19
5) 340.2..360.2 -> 25.91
